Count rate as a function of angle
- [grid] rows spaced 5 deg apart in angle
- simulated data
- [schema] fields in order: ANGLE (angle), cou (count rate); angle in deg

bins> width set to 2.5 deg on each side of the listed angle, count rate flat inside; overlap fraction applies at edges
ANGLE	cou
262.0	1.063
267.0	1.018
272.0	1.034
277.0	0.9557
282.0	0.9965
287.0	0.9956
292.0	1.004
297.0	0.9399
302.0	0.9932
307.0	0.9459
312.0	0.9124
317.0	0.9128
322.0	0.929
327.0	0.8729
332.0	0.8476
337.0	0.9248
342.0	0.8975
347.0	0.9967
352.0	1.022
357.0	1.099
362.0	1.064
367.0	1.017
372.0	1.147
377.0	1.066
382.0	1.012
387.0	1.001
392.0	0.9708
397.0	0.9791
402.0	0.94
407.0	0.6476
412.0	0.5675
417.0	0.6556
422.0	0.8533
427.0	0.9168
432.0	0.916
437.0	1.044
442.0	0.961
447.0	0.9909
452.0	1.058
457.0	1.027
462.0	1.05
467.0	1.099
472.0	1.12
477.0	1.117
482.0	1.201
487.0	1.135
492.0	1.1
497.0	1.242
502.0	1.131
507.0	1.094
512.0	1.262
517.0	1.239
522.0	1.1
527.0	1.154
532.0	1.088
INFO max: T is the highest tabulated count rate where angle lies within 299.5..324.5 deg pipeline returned 0.9932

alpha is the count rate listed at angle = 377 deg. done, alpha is 1.066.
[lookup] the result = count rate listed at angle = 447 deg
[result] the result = 0.9909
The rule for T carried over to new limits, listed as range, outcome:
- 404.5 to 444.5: 1.044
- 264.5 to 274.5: 1.034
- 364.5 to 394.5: 1.147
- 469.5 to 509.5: 1.242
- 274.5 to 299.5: 1.004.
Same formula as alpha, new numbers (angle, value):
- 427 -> 0.9168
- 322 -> 0.929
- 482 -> 1.201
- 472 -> 1.12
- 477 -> 1.117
